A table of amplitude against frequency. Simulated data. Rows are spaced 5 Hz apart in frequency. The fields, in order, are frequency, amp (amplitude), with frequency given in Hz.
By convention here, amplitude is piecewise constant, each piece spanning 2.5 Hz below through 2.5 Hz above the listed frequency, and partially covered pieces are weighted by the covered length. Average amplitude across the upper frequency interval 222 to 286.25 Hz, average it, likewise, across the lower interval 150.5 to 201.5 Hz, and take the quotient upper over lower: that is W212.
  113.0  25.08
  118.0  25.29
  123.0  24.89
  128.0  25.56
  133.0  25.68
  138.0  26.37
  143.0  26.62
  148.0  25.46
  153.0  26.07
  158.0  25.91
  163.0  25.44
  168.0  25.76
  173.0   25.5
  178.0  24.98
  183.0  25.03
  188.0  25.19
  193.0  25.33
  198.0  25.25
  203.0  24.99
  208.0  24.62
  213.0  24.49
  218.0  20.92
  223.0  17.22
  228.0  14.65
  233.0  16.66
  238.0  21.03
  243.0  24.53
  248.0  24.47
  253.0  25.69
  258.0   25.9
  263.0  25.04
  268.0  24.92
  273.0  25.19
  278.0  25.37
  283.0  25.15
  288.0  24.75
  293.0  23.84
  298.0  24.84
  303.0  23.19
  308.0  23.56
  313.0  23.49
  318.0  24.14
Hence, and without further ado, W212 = 0.90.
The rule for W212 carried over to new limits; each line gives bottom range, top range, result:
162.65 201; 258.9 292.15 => 0.99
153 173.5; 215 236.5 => 0.69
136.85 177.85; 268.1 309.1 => 0.95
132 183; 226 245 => 0.75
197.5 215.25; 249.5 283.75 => 1.02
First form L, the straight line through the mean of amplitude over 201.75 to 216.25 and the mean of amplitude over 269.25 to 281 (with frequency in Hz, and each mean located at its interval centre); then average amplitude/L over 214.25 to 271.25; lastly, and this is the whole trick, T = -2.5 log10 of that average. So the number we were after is 0.13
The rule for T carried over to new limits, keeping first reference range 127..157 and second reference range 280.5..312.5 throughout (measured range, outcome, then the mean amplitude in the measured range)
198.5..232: 0.186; 21.2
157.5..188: 0.010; 25.4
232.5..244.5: 0.177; 21.1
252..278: -0.034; 25.3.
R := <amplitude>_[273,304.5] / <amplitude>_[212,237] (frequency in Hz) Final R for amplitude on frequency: 1.32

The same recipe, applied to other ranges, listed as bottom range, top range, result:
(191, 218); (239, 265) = 1.01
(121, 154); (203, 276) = 0.88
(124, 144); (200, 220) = 0.92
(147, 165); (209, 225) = 0.83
